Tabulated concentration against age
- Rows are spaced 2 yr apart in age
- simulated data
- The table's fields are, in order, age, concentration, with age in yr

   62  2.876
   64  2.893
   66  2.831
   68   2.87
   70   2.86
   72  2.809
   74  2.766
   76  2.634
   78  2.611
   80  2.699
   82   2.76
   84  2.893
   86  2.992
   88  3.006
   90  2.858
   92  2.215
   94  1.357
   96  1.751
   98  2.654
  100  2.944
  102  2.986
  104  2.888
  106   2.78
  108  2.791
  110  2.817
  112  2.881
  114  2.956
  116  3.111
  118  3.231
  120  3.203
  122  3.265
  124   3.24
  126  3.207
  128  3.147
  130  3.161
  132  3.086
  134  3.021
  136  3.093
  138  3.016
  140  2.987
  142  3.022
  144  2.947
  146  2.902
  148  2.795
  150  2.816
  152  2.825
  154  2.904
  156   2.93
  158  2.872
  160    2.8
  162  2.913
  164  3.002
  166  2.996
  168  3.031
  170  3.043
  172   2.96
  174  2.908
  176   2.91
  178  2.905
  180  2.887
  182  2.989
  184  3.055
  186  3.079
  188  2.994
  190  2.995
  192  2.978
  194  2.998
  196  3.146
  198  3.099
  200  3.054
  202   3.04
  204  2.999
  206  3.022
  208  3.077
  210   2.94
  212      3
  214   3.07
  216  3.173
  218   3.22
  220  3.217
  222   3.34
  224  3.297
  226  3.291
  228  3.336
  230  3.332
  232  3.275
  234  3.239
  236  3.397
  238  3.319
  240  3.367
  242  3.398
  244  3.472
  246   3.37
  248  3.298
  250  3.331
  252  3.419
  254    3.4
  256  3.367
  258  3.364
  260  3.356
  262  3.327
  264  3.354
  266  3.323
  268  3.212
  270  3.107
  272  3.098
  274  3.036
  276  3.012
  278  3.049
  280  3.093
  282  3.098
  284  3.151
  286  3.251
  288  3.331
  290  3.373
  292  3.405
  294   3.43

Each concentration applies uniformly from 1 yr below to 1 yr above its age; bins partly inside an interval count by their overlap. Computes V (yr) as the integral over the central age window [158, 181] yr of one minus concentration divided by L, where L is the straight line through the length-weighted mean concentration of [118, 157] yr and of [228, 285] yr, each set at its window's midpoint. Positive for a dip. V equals 1.2 yr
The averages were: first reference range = 3.03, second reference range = 3.27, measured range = 2.94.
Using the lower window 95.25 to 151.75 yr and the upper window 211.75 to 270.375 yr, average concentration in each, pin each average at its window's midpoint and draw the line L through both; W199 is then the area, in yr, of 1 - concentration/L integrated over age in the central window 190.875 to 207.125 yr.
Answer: 0.7 yr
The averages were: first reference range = 2.96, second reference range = 3.3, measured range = 3.04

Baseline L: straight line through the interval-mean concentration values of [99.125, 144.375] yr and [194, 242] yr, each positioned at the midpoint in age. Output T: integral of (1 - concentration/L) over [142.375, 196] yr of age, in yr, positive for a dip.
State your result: 2.8 yr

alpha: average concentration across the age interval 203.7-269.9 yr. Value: 3.27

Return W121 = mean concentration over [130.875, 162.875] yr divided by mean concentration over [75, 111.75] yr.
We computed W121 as 1.11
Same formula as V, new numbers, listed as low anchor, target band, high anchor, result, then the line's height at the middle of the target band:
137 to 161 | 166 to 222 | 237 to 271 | 1.0 yr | 3.09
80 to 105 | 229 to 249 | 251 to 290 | -1.4 yr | 3.12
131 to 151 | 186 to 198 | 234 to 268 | 0.4 yr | 3.15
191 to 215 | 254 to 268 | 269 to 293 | -0.9 yr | 3.13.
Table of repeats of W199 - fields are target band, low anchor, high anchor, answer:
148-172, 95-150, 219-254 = 1.3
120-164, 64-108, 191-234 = -1.8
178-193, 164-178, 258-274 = 0.1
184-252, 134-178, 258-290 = -2.5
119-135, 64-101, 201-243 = -1.9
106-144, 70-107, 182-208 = -3.7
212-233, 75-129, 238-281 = -0.5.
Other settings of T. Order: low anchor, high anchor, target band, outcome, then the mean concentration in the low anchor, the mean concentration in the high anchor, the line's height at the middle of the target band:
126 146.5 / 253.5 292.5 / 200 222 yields 0.43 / 3.05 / 3.23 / 3.15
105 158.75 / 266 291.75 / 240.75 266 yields -1.88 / 3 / 3.16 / 3.14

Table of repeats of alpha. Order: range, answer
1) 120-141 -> 3.13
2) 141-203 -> 2.96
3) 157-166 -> 2.91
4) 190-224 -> 3.09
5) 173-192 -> 2.97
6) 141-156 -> 2.89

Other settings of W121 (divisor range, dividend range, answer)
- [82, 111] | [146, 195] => 1.11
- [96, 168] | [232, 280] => 1.11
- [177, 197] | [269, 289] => 1.04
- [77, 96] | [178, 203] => 1.18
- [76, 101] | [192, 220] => 1.20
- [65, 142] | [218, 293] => 1.15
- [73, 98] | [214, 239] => 1.29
